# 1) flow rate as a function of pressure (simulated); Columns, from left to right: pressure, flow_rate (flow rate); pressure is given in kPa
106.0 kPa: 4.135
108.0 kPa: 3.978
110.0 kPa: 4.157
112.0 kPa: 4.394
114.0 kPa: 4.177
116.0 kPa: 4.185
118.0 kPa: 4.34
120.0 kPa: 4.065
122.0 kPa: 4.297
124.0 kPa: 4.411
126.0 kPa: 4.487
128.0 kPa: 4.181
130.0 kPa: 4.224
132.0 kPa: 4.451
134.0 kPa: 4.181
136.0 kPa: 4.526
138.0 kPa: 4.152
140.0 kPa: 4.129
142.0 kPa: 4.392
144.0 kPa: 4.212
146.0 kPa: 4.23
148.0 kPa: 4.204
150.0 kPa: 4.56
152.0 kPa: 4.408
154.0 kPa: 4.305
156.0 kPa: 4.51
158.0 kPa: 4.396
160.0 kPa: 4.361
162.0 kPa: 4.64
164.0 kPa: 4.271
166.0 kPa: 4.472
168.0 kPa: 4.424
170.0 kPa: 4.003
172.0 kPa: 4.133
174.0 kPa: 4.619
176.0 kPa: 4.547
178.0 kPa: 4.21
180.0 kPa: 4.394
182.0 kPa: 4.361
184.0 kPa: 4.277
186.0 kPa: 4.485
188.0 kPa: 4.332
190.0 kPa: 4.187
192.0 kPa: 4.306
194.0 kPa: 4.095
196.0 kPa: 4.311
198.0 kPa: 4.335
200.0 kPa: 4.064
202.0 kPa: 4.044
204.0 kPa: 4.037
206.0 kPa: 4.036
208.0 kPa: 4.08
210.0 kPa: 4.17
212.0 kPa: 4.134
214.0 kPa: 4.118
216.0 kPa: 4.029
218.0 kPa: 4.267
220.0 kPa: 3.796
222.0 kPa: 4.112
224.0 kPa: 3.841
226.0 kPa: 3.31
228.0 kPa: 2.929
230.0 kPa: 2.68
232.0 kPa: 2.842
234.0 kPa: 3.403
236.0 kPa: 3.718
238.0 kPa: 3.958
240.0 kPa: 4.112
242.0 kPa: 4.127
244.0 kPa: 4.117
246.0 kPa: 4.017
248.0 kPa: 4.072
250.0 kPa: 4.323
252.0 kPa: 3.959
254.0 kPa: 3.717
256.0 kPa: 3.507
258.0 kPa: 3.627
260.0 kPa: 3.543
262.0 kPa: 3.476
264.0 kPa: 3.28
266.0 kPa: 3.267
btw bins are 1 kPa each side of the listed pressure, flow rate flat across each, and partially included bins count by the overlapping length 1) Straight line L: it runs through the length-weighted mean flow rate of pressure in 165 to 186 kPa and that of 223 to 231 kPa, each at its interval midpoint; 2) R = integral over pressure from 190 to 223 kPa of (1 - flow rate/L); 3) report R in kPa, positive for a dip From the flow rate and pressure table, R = -4.35 kPa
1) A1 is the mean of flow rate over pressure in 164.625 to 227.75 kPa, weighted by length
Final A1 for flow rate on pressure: 4.16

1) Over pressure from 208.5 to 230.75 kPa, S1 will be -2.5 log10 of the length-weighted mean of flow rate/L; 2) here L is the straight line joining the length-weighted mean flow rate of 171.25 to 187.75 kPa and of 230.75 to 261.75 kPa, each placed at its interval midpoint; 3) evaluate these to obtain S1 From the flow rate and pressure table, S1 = 0.07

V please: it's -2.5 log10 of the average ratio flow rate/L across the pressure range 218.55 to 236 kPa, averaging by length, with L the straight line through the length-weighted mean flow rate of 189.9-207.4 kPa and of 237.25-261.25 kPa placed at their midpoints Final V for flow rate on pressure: 0.18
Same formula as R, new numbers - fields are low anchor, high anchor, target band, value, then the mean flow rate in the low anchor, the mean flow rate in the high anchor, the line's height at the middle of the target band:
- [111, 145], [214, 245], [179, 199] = -1.9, 4.28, 3.7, 3.93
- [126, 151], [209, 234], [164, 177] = -1.0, 4.29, 3.67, 4.06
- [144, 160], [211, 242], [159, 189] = -1.5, 4.36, 3.7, 4.17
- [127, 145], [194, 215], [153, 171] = -0.7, 4.27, 4.13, 4.22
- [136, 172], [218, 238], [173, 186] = -1.2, 4.33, 3.47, 4.04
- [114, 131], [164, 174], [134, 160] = -0.3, 4.27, 4.3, 4.28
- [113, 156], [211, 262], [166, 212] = -2.7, 4.3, 3.76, 4.01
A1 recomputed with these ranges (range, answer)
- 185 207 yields 4.2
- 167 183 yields 4.34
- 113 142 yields 4.28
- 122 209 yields 4.3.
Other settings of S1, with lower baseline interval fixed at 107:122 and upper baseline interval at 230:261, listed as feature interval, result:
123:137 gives -0.05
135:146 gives -0.04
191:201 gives -0.08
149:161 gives -0.09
